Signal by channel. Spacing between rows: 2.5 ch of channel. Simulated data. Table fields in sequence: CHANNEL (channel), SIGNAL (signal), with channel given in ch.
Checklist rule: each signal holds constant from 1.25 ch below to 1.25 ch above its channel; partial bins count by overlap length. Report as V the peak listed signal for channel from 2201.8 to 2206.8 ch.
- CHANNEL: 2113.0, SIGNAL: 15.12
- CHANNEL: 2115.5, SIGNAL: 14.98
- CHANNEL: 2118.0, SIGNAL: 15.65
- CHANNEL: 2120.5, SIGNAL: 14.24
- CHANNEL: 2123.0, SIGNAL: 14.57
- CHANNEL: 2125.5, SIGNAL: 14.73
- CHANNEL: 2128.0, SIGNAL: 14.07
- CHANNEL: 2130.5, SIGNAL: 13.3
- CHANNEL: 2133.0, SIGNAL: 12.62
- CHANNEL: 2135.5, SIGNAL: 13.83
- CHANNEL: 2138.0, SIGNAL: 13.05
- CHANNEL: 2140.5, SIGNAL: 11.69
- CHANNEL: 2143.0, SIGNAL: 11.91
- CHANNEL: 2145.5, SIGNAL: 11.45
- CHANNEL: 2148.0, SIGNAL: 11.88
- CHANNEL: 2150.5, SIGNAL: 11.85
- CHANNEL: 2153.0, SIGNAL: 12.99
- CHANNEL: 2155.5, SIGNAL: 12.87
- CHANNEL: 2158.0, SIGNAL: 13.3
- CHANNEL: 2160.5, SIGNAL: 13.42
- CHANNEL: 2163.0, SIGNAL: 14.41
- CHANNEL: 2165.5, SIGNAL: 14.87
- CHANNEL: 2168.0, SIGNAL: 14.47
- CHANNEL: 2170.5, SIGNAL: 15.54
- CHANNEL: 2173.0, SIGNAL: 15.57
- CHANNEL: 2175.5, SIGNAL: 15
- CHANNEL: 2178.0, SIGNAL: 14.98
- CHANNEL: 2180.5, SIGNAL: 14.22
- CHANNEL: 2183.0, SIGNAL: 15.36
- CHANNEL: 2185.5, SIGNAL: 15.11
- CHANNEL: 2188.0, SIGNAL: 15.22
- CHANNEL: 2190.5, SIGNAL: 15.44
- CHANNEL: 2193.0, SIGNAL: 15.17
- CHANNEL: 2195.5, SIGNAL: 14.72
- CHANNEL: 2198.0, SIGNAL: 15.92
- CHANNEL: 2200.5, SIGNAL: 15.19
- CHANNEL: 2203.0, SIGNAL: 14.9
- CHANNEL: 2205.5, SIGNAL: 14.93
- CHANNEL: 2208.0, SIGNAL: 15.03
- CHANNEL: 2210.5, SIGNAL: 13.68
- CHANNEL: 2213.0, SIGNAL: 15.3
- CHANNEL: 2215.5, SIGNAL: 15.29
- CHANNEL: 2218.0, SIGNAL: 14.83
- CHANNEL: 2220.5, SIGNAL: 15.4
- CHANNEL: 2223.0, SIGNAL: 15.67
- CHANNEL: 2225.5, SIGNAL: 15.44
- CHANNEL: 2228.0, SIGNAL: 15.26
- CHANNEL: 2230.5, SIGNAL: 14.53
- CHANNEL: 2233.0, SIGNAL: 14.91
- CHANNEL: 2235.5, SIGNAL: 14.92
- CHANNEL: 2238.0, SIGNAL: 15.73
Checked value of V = 14.93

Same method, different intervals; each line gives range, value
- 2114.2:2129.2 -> 15.65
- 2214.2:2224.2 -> 15.67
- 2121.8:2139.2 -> 14.73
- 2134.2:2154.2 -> 13.83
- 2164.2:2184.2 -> 15.57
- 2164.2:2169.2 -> 14.87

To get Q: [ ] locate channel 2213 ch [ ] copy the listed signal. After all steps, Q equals 15.3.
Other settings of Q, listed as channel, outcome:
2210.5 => 13.68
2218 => 14.83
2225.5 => 15.44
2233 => 14.91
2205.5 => 14.93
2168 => 14.47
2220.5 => 15.4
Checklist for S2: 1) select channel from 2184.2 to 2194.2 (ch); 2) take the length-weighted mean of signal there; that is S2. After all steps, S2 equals 15.2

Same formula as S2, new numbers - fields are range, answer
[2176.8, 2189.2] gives 15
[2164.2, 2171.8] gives 15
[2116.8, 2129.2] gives 14.7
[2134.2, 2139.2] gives 13.4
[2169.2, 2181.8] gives 15.1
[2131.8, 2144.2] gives 12.6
